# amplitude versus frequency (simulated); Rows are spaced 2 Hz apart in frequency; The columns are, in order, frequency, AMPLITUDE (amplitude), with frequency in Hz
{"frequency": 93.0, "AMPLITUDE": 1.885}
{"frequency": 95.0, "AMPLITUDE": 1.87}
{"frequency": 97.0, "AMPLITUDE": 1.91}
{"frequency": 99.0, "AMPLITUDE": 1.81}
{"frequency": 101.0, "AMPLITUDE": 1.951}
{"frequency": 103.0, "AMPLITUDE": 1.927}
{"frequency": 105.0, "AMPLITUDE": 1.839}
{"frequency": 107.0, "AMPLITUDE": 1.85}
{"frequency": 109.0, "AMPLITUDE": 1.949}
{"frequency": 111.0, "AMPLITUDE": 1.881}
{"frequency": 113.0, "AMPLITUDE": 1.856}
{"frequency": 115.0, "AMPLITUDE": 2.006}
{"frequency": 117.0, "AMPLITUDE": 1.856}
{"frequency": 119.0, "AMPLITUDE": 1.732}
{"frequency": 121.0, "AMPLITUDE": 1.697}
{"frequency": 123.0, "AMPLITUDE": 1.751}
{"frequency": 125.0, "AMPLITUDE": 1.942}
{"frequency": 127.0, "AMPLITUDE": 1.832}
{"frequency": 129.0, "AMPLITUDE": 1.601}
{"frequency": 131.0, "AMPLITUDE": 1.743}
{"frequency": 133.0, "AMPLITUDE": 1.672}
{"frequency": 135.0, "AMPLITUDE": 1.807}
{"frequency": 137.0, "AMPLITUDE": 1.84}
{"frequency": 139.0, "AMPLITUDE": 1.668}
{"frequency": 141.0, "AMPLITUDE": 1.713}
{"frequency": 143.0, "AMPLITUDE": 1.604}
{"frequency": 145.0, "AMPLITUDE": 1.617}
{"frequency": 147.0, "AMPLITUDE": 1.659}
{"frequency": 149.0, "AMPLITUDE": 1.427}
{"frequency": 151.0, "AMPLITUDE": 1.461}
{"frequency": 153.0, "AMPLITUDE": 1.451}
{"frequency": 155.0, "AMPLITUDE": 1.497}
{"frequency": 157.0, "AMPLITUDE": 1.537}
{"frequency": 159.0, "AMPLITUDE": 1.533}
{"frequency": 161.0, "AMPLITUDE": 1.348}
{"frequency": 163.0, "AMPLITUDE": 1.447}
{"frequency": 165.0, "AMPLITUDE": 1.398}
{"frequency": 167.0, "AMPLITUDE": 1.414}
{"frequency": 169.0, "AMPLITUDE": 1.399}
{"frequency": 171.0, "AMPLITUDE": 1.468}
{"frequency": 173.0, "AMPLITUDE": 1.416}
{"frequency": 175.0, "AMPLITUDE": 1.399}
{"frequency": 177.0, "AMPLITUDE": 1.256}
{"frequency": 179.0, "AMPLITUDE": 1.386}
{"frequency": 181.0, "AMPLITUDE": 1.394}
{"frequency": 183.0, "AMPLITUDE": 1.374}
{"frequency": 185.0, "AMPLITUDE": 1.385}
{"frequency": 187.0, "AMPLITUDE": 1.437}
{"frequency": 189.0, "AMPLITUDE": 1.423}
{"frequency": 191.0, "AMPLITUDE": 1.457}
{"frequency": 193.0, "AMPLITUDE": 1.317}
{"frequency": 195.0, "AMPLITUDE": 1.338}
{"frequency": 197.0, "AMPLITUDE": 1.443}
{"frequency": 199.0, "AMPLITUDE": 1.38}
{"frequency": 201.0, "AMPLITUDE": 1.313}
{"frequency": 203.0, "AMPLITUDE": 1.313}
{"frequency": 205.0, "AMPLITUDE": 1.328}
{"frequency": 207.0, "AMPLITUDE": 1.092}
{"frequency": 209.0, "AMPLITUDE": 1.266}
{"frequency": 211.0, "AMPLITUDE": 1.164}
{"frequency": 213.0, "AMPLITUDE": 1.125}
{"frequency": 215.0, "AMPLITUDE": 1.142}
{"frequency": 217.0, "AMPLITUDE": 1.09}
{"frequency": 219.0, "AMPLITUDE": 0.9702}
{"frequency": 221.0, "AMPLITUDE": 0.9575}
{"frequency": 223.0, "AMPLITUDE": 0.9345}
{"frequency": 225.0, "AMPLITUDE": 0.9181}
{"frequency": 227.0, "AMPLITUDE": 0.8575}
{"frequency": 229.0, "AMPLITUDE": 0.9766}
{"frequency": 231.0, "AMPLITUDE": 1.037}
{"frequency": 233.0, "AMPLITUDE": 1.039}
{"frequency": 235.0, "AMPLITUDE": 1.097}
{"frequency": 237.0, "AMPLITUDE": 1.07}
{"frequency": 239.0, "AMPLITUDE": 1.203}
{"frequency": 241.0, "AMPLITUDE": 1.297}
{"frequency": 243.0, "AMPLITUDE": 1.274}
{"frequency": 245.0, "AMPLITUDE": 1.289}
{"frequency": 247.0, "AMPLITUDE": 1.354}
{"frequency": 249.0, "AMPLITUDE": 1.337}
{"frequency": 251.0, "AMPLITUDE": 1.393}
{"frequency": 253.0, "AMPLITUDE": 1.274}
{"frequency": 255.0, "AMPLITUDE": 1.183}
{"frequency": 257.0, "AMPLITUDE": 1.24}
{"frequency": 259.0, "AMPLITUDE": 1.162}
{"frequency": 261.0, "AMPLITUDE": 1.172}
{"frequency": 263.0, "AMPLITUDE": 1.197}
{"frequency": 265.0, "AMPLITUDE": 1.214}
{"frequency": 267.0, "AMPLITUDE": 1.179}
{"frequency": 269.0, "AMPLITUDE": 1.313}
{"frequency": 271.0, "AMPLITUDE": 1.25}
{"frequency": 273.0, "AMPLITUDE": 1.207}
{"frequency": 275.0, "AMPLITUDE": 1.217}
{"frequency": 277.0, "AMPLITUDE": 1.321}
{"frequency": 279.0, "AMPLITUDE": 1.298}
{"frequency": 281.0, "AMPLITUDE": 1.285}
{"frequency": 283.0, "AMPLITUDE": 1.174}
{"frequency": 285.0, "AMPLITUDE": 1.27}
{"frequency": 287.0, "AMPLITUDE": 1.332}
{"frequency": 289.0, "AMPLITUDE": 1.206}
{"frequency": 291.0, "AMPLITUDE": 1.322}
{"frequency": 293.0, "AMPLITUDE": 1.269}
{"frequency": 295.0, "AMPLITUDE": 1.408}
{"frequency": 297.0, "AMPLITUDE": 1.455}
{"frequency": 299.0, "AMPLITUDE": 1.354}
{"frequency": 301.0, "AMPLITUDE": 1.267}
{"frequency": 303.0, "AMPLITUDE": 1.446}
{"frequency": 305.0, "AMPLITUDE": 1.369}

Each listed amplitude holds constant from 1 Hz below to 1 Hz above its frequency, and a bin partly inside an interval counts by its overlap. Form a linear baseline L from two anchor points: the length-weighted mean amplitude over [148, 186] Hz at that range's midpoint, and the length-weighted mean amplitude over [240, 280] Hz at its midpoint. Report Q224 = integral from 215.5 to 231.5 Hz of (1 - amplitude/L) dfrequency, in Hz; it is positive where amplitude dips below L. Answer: 4.3 Hz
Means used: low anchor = 1.42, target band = 0.971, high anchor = 1.26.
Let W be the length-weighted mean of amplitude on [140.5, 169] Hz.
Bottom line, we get 1.5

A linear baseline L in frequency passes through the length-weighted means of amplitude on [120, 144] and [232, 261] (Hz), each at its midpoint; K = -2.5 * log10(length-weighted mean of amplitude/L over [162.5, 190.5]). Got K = 0.10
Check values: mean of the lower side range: 1.74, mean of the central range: 1.4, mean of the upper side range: 1.23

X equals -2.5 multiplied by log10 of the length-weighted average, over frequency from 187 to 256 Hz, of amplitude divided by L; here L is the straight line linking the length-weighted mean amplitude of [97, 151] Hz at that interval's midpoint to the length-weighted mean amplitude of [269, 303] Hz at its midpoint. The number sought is 0.233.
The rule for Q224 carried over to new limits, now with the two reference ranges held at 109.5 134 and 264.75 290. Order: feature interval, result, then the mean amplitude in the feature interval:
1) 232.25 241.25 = 1.7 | 1.13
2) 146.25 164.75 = 2.2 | 1.48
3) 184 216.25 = 4.7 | 1.31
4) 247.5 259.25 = 0.5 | 1.28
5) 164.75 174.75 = 1.3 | 1.42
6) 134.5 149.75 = 0.6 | 1.67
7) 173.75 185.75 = 1.7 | 1.37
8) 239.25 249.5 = 0.5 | 1.3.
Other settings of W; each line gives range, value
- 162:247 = 1.25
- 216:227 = 0.963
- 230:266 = 1.21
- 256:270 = 1.21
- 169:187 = 1.39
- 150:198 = 1.42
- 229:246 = 1.15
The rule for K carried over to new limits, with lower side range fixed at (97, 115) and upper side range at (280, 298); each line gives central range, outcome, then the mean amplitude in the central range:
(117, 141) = 0.04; 1.76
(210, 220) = 0.37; 1.1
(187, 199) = 0.15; 1.4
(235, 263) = 0.15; 1.24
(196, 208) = 0.20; 1.31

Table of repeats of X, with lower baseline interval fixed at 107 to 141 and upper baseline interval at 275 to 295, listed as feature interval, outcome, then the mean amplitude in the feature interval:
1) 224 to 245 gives 0.31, 1.09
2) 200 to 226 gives 0.32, 1.12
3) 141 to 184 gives 0.15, 1.46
